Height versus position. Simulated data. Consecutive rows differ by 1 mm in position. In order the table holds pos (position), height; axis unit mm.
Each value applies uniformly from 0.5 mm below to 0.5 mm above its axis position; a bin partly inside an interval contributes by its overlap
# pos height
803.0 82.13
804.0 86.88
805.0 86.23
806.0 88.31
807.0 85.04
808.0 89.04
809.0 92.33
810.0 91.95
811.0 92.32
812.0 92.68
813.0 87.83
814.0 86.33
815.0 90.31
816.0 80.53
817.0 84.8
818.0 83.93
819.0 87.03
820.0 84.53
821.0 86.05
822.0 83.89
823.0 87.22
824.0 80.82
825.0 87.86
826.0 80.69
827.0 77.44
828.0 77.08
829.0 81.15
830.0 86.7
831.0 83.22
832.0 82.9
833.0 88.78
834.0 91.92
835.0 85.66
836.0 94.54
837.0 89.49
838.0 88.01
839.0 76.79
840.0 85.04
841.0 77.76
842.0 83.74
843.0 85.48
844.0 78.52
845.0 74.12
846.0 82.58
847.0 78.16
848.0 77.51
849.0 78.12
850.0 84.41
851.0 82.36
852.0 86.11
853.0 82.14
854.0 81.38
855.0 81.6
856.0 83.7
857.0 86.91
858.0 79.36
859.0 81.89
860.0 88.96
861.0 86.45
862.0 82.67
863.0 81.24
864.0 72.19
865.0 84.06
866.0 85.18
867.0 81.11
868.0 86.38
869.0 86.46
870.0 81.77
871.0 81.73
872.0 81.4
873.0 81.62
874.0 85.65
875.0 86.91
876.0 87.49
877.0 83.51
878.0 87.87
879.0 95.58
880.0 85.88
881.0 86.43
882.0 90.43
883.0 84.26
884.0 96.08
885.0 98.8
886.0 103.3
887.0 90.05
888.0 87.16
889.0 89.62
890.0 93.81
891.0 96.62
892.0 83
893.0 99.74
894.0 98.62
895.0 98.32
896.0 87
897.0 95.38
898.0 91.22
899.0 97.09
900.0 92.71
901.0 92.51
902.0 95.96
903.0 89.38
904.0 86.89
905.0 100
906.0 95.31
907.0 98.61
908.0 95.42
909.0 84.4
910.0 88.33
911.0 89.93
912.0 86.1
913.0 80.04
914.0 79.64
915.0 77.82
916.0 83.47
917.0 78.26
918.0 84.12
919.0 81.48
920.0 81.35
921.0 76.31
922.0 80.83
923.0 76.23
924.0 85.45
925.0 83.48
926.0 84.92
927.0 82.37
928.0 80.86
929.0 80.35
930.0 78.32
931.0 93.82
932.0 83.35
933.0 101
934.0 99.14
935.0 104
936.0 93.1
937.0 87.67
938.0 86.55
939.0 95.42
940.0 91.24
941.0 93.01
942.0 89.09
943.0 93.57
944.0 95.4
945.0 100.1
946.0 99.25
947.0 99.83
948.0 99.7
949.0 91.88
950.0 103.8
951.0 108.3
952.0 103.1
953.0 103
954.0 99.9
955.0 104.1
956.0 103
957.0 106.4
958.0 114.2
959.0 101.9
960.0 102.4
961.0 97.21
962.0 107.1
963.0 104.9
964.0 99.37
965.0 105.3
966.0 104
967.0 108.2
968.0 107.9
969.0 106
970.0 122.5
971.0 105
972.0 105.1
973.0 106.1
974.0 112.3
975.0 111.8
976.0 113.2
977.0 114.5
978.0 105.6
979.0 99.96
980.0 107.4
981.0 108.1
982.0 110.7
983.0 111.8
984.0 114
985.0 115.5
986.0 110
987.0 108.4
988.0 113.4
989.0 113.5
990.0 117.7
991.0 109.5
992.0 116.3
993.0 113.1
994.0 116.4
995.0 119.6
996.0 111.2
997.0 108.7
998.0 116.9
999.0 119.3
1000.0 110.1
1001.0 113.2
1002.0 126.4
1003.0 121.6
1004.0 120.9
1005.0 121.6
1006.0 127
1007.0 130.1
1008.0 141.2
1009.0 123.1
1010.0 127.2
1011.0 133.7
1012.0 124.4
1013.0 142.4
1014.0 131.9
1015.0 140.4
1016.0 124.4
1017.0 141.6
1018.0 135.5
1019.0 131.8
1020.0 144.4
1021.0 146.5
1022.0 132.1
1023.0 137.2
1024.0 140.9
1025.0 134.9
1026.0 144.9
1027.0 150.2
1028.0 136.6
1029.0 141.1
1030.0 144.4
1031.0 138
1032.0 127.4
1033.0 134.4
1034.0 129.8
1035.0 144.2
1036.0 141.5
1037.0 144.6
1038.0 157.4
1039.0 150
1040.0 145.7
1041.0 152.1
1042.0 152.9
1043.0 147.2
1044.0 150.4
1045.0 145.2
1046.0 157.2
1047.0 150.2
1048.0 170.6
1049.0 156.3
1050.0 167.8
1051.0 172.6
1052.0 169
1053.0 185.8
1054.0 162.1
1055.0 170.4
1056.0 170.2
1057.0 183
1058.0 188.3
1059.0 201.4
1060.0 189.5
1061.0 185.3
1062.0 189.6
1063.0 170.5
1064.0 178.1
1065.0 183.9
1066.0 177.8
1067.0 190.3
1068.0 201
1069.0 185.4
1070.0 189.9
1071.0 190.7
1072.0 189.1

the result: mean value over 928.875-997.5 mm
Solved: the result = 104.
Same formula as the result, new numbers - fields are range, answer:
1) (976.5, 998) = 112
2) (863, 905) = 89.3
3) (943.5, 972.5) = 104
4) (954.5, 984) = 107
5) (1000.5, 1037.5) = 134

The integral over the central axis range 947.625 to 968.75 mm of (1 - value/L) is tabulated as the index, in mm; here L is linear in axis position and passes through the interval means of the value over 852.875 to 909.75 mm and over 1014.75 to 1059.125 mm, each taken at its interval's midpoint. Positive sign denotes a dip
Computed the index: 2.76 mm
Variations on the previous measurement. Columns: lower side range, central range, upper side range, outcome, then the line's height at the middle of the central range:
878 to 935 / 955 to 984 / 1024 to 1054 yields 2.6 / 118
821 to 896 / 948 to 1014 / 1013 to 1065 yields 9.8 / 132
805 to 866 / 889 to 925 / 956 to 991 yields 3.0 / 96.8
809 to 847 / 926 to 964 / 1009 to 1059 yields 7.7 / 121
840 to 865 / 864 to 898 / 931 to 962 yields -0.8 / 86.8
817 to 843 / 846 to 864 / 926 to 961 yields 1.0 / 87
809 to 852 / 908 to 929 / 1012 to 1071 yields 5.9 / 115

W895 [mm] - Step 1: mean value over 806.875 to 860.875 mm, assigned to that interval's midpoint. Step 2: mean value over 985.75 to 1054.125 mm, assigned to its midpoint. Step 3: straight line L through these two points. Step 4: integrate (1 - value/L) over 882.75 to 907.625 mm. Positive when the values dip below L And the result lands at 1.9 mm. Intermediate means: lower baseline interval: 84.4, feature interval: 93.8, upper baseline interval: 136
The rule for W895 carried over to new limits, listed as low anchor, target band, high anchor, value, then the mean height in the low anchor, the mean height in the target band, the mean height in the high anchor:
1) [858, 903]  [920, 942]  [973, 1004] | 2.8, 88.6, 87.4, 113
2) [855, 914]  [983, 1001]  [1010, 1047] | 2.0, 88.6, 114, 141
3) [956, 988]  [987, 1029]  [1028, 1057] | 1.3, 108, 127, 153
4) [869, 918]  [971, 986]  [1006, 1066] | 2.0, 89.5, 110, 152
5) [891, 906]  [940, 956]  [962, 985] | 0.7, 93.6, 98.8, 108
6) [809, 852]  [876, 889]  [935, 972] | 0.1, 84.4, 90.6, 101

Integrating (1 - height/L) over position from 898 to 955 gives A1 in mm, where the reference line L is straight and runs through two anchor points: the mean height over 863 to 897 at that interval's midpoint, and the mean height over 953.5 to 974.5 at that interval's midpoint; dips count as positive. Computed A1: 4.4 mm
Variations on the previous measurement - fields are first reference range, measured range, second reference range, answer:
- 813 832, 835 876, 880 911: 2.3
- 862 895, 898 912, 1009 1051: 0.7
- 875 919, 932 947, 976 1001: 0.9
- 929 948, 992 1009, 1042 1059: 1.8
